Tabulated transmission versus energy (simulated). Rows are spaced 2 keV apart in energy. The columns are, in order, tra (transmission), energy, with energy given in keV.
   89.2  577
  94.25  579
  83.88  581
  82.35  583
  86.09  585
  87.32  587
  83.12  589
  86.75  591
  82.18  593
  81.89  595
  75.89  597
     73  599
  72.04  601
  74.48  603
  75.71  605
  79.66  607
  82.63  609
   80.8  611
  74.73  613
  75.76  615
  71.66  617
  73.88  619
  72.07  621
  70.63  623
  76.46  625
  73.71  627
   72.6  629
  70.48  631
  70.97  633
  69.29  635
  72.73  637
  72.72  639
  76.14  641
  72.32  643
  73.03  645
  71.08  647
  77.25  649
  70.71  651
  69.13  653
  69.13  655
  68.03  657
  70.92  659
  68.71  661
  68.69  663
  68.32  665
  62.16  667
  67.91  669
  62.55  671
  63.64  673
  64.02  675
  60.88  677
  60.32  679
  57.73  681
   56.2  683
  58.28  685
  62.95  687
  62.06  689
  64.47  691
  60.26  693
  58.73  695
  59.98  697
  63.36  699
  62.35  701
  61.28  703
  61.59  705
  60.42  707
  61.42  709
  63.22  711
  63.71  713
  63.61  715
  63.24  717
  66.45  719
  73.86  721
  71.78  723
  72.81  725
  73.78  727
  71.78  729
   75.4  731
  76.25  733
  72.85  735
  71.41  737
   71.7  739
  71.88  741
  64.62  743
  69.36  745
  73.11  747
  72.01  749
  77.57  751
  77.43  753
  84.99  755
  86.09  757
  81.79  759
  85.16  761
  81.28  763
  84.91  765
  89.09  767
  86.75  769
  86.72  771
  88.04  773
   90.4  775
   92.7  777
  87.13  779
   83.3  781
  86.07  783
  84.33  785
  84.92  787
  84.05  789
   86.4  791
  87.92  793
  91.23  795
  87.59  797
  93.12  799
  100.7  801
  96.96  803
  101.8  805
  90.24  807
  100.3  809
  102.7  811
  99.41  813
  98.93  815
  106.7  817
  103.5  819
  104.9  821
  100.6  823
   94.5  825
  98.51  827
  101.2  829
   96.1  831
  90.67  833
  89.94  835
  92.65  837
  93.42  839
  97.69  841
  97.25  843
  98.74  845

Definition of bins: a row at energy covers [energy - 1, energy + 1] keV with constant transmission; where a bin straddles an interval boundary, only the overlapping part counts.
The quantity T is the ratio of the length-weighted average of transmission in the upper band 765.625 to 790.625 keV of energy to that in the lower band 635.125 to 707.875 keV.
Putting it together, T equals 1.3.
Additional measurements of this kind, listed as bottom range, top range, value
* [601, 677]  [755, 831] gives 1.29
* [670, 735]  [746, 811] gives 1.35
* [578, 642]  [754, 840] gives 1.19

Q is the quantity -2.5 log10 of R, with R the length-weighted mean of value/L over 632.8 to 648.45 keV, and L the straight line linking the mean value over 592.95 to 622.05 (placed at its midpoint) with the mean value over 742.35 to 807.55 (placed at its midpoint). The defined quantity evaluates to 0.08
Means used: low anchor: 76.2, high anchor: 85.5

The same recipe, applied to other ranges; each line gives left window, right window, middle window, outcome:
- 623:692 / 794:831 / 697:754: 0.18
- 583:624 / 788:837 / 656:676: 0.25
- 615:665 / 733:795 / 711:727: 0.15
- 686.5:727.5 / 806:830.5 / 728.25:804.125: 0.01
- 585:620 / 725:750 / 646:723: 0.16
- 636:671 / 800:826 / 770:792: 0.09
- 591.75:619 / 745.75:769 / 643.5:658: 0.10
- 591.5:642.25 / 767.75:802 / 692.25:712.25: 0.31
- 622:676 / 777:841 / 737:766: 0.11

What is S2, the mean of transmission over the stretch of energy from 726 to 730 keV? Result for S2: 72.8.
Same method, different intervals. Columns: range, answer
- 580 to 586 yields 84.1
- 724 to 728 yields 73.3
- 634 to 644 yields 72.6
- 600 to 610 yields 76.9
